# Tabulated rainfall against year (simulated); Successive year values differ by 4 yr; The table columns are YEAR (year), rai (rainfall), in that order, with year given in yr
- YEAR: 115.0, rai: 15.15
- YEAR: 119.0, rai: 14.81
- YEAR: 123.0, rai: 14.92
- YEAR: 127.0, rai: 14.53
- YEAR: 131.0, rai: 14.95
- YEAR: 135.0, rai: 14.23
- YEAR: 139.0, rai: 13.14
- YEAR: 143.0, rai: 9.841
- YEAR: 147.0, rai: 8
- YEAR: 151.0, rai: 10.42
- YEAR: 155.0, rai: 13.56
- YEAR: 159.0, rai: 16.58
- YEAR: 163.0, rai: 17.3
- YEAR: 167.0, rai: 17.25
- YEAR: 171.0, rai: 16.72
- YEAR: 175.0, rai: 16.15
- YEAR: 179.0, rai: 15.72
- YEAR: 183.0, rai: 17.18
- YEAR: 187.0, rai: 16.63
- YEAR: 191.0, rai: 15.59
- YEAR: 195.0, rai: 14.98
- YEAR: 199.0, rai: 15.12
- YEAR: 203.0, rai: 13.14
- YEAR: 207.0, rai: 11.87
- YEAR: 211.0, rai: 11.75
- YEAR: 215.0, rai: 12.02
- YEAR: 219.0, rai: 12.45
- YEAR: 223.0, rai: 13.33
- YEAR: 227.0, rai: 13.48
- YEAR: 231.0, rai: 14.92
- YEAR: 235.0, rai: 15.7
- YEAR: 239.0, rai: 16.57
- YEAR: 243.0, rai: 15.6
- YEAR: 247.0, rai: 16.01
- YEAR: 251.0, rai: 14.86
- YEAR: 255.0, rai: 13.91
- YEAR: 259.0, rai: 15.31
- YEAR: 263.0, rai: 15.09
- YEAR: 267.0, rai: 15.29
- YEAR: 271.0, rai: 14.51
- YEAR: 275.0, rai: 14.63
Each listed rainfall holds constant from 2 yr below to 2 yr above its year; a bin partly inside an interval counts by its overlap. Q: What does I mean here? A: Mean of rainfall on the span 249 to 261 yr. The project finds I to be 14.7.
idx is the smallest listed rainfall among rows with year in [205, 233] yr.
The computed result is 11.75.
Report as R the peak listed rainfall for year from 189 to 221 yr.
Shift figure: 15.59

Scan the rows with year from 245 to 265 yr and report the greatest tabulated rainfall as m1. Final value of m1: 16.01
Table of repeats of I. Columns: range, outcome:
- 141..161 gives 11.7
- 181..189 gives 16.9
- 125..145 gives 13.3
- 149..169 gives 15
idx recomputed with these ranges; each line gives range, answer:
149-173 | 10.42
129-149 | 8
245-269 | 13.91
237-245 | 15.6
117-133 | 14.53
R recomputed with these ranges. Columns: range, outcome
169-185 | 17.18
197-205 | 15.12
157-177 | 17.3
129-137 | 14.95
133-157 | 14.23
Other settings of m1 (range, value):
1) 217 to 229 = 13.48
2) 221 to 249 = 16.57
